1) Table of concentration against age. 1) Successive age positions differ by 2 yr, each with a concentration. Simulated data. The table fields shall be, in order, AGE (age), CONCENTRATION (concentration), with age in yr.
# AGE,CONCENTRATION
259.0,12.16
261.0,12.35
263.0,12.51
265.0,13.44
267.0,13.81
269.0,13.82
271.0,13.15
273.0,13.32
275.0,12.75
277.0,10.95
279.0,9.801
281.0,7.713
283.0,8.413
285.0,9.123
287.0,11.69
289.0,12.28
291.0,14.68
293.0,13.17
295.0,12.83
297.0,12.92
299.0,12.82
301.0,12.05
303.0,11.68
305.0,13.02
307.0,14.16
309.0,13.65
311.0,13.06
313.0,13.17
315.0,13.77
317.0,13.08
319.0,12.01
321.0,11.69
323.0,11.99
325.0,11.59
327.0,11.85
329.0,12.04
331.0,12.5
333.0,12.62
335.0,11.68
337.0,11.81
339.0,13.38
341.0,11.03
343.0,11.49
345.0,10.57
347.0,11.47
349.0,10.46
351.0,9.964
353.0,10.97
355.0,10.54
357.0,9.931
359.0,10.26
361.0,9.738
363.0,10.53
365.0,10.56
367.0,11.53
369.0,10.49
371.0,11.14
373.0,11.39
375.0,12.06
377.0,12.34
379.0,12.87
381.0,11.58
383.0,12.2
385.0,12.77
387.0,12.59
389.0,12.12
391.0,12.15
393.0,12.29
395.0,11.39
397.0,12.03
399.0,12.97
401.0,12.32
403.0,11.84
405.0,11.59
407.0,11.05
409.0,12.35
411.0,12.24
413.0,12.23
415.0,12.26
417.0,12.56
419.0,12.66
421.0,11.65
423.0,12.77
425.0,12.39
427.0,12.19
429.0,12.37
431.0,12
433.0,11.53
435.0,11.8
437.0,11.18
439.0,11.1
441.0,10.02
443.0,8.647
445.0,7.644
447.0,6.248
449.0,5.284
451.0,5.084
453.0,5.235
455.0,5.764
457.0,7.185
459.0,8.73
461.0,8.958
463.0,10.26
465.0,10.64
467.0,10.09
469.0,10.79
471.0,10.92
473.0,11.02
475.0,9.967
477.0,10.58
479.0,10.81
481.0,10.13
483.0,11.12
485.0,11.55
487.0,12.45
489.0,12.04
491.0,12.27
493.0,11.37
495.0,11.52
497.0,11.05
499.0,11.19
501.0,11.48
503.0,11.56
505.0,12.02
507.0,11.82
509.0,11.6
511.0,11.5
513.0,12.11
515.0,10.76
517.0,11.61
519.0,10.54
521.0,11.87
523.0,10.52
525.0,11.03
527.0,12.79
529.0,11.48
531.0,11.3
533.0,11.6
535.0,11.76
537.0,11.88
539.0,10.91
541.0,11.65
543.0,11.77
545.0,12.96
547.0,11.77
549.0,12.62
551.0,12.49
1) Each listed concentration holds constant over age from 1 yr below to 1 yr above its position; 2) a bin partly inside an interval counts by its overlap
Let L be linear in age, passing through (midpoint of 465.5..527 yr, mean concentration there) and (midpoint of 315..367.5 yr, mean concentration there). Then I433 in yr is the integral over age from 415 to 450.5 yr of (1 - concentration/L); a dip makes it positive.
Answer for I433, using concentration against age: 2.0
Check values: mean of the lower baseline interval 11.4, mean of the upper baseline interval 11.3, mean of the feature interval 10.7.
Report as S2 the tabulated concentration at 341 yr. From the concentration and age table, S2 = 11.03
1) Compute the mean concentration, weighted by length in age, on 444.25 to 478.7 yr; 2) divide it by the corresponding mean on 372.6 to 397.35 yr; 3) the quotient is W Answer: 0.7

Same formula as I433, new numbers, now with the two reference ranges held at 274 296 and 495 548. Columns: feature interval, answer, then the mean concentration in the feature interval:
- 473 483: 0.86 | 10.5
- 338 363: 1.12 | 10.8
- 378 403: -1.95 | 12.3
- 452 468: 4.34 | 8.36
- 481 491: -0.14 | 11.7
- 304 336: -3.83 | 12.6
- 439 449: 2.88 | 8.15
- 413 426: -1.09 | 12.4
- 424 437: -0.63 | 12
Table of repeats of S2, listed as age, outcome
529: 11.48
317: 13.08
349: 10.46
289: 12.28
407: 11.05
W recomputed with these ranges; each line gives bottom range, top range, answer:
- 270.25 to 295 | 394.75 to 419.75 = 1.06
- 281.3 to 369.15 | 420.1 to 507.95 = 0.88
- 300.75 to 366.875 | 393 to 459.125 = 0.90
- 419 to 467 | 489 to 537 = 1.20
